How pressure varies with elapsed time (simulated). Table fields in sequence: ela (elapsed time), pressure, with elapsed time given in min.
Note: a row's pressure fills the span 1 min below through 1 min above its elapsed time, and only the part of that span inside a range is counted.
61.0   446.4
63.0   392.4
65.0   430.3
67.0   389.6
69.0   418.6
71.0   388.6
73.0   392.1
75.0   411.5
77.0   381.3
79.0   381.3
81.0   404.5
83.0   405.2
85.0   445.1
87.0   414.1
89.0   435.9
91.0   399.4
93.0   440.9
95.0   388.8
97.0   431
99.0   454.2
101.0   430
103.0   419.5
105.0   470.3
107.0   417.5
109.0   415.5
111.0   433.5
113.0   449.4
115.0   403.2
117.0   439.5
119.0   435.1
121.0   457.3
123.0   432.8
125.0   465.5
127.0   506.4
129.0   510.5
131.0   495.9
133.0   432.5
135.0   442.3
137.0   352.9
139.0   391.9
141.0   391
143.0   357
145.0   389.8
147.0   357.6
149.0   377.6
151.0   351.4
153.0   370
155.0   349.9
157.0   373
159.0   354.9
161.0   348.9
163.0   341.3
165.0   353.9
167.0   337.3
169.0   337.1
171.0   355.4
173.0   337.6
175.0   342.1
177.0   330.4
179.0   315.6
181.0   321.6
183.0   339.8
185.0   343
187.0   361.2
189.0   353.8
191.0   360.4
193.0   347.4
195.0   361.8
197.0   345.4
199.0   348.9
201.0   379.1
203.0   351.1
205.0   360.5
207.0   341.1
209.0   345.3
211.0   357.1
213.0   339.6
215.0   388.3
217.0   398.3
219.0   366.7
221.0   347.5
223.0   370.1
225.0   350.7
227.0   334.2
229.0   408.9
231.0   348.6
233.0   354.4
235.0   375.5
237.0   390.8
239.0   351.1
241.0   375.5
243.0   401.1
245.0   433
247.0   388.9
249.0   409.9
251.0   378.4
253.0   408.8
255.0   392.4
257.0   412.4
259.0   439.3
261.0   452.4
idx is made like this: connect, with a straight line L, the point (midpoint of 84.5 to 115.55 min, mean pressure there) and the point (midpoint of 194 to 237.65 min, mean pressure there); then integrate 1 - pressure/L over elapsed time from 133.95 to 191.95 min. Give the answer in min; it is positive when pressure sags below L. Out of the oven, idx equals 5.3 min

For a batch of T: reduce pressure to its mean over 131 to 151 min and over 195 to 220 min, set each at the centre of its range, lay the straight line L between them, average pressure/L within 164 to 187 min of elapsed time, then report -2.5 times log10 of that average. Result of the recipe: 0.11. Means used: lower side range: 392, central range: 339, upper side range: 360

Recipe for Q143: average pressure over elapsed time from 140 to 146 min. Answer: 379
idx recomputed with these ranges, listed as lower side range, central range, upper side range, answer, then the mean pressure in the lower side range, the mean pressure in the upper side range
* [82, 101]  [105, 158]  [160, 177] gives -4.7 min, 424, 343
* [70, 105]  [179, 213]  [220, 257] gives 3.5 min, 415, 380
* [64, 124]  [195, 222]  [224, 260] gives 2.4 min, 421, 386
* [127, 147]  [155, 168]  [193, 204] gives 1.4 min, 420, 356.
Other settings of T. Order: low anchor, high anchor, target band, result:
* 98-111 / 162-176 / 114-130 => -0.12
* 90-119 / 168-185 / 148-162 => 0.01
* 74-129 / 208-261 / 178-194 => 0.16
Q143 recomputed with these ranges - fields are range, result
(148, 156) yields 362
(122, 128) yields 468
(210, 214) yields 348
